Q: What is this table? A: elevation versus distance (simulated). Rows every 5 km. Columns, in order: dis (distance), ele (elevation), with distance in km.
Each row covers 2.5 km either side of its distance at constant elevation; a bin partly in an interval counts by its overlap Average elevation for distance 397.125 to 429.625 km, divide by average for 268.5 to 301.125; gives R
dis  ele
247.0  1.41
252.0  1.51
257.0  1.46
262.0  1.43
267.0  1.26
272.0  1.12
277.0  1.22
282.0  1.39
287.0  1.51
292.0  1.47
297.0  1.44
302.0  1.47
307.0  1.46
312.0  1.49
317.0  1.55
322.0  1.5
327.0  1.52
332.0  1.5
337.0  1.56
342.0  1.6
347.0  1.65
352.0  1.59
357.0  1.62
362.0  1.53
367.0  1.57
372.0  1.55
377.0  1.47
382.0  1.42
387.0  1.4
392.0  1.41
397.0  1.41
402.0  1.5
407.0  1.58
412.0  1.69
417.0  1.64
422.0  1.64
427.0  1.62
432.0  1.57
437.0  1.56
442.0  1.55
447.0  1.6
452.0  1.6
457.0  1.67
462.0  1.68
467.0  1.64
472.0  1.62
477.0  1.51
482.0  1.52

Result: 1.17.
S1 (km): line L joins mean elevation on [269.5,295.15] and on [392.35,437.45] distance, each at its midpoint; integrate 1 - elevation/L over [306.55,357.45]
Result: -4.3 km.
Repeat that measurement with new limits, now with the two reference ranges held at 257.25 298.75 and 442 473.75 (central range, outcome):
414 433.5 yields -0.55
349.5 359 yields -0.84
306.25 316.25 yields -0.58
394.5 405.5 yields 0.54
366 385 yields 0.13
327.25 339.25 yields -0.71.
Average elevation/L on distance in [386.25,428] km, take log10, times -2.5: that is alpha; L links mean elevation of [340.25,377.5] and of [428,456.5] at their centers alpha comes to 0.02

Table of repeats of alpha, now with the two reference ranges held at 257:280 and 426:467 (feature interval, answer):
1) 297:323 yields -0.099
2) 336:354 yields -0.130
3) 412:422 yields -0.067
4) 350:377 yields -0.077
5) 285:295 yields -0.128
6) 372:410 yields 0.030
